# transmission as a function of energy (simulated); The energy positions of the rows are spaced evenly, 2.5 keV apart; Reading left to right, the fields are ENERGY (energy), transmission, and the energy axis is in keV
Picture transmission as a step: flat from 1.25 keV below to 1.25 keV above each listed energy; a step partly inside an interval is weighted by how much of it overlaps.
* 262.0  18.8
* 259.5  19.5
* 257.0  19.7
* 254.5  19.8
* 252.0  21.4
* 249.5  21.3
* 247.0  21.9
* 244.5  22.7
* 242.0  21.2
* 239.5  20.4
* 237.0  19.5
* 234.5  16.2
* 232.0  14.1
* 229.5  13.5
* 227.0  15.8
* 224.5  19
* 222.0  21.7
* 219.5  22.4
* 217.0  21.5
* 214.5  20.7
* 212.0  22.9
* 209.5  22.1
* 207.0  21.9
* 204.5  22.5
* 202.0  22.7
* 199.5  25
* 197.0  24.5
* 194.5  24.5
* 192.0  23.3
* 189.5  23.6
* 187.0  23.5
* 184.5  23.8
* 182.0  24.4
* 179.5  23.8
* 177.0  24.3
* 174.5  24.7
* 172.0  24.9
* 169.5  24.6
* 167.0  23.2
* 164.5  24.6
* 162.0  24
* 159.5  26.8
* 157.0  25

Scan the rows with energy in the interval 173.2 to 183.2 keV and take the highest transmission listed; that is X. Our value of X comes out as 24.7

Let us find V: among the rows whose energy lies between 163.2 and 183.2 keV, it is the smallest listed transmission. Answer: 23.2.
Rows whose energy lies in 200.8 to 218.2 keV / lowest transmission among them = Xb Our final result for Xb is 20.7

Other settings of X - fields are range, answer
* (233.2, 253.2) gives 22.7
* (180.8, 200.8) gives 25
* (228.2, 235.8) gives 16.2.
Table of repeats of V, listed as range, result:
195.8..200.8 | 24.5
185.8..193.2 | 23.3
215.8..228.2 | 15.8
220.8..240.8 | 13.5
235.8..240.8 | 19.5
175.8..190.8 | 23.5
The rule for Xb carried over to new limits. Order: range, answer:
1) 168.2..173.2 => 24.6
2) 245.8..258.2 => 19.7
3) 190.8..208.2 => 21.9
